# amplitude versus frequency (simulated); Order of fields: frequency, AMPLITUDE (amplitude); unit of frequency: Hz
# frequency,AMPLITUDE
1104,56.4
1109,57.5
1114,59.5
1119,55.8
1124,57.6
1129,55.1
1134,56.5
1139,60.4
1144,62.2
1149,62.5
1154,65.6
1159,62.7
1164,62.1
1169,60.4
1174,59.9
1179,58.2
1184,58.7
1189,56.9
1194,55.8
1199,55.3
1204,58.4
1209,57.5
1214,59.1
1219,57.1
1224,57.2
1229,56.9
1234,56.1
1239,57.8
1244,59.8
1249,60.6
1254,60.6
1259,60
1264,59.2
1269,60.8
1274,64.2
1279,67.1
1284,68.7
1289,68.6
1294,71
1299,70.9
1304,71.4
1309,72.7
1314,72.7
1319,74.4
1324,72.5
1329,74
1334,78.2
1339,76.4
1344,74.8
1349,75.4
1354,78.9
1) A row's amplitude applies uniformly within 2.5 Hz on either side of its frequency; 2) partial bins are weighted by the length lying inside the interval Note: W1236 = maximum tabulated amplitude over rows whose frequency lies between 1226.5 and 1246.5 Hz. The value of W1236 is 59.8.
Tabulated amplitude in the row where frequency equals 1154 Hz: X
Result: 65.6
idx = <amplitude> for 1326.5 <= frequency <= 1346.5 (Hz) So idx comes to 75.8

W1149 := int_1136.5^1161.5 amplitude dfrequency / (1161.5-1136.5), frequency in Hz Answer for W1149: 62.7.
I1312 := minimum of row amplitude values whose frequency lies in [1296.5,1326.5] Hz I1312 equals 70.9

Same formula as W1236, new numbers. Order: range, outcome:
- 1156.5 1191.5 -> 62.7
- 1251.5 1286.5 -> 68.7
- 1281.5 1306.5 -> 71.4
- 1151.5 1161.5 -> 65.6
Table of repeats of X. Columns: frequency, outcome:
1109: 57.5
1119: 55.8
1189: 56.9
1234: 56.1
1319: 74.4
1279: 67.1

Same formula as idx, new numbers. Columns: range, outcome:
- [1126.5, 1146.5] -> 58.5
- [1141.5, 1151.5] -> 62.4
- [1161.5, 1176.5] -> 60.8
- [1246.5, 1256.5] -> 60.6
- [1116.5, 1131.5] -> 56.2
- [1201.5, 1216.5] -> 58.3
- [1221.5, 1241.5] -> 57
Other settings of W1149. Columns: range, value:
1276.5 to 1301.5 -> 69.3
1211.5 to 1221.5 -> 58.1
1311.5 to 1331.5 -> 73.4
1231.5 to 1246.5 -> 57.9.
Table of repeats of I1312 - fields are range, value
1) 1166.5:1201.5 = 55.3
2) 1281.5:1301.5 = 68.6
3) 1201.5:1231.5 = 56.9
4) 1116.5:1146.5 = 55.1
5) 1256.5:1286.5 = 59.2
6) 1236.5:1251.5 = 57.8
